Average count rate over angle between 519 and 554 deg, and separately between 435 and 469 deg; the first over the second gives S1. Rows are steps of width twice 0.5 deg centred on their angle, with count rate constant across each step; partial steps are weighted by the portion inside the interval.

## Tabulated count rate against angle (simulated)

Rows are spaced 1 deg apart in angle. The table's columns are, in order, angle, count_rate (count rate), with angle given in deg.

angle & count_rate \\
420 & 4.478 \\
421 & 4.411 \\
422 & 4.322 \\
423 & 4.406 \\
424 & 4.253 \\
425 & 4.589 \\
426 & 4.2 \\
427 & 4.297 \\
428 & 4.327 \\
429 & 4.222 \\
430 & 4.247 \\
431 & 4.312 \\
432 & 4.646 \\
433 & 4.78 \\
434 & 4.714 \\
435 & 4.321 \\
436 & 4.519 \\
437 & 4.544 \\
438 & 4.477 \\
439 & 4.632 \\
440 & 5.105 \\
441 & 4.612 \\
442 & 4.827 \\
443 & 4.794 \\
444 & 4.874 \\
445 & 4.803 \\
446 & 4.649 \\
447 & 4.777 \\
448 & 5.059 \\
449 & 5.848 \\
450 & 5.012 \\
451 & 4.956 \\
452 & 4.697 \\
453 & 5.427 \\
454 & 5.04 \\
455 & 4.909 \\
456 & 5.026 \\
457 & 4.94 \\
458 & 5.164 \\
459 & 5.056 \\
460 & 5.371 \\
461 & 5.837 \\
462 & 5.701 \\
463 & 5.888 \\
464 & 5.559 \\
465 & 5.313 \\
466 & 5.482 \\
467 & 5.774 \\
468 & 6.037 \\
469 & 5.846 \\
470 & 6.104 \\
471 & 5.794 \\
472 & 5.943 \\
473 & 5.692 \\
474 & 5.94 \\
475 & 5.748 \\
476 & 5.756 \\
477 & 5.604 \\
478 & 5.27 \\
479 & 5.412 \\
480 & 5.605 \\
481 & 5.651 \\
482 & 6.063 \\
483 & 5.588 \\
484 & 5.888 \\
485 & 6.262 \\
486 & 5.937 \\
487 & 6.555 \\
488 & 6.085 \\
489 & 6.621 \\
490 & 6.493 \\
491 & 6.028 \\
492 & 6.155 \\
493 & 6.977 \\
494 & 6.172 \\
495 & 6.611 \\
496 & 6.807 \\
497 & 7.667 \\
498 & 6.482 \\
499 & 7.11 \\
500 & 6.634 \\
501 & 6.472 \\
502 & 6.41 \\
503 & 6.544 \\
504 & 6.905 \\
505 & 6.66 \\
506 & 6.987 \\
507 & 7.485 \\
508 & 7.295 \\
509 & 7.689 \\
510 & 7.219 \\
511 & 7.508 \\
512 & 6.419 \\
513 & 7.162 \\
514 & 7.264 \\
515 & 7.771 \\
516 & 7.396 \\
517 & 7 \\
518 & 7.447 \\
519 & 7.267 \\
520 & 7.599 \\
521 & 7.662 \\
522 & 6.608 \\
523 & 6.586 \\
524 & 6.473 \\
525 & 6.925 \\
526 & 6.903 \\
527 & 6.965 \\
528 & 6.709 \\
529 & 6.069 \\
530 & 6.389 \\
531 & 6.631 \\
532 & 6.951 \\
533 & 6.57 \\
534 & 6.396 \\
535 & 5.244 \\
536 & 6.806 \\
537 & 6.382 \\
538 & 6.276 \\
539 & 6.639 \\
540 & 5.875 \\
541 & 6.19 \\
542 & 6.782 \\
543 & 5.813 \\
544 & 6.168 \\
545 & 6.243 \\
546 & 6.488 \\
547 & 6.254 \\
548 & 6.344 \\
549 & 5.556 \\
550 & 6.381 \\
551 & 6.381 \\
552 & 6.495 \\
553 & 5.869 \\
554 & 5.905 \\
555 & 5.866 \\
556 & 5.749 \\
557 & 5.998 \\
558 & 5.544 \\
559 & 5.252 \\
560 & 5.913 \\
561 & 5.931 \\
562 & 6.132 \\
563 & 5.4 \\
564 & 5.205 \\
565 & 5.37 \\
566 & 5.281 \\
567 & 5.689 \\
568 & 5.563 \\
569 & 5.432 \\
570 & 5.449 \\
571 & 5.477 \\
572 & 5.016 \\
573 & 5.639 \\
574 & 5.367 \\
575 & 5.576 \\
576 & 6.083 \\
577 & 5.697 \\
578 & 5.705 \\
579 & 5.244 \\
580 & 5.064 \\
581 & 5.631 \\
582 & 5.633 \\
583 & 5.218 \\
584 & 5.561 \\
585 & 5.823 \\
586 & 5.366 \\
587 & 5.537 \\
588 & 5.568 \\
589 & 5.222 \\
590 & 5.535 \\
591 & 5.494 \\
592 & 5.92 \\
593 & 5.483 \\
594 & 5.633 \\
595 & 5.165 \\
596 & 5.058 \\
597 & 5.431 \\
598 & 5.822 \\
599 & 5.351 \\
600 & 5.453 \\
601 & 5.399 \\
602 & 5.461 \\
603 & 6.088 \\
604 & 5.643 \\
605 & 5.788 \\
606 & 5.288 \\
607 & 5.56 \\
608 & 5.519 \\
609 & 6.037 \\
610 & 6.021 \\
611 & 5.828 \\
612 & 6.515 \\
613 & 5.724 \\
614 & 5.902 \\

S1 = 1.3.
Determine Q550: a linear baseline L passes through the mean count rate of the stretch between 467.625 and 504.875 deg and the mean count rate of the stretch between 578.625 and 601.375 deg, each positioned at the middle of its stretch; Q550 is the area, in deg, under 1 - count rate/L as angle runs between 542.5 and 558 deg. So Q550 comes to -0.9 deg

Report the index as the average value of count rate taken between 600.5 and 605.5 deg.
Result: 5.68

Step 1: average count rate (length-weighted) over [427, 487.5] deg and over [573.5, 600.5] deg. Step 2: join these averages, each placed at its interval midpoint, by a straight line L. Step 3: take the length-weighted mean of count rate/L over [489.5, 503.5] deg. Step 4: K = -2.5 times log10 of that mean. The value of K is -0.24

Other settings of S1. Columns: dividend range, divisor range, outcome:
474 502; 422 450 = 1.34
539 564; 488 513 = 0.89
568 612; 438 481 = 1.04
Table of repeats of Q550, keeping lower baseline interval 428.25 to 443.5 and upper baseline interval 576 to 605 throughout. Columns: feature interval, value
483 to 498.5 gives -4.8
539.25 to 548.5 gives -1.8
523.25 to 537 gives -3.7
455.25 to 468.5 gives -2.0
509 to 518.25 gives -4.0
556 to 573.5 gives -0.6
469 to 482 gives -2.5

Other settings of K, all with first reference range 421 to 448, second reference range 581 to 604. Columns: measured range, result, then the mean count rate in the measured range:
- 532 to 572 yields -0.13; 5.96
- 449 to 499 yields -0.21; 5.81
